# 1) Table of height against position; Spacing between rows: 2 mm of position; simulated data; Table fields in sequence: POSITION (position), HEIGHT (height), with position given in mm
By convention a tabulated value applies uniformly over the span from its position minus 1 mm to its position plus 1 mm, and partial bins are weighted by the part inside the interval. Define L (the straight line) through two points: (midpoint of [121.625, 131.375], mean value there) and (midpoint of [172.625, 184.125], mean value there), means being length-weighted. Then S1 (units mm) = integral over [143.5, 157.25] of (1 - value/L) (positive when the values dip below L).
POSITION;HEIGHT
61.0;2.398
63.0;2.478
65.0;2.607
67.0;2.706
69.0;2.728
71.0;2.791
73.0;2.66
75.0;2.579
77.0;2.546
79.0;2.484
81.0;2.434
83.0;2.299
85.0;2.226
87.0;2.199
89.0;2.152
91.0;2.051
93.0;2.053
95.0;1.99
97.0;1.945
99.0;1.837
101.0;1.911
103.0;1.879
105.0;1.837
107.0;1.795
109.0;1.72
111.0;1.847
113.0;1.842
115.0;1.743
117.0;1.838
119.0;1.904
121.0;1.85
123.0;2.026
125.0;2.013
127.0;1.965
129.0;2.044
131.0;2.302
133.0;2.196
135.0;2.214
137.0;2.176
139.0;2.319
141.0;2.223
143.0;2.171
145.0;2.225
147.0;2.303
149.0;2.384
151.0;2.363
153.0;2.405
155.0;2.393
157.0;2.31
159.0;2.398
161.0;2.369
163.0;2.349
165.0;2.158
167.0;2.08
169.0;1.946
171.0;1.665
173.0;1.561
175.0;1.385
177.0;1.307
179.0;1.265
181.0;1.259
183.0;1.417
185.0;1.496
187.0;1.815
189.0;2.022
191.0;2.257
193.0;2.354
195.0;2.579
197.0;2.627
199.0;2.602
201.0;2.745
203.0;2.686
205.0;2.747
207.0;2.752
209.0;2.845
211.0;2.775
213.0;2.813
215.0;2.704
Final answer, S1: -4.86 mm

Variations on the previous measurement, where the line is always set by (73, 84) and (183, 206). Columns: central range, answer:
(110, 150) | 5.5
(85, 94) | 1.3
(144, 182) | 5.8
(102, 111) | 2.3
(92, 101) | 1.9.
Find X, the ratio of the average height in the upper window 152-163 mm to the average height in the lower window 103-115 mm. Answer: 1.31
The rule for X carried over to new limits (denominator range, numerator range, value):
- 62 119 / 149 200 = 0.93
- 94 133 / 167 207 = 1.05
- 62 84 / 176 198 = 0.72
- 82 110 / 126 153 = 1.12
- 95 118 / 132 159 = 1.24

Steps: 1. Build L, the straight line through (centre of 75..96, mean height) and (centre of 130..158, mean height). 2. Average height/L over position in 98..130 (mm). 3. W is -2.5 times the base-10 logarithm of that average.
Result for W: 0.21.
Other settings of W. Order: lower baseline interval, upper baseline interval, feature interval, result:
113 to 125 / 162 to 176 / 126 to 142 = -0.161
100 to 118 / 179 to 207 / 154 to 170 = -0.101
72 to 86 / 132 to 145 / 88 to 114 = 0.234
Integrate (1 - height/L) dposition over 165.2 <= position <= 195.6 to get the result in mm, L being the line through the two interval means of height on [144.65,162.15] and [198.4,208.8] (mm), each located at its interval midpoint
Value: 9.46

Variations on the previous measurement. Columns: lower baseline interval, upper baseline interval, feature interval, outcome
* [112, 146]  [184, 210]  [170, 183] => 5.1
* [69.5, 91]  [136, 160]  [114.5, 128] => 2.5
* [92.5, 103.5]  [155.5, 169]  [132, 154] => -1.1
